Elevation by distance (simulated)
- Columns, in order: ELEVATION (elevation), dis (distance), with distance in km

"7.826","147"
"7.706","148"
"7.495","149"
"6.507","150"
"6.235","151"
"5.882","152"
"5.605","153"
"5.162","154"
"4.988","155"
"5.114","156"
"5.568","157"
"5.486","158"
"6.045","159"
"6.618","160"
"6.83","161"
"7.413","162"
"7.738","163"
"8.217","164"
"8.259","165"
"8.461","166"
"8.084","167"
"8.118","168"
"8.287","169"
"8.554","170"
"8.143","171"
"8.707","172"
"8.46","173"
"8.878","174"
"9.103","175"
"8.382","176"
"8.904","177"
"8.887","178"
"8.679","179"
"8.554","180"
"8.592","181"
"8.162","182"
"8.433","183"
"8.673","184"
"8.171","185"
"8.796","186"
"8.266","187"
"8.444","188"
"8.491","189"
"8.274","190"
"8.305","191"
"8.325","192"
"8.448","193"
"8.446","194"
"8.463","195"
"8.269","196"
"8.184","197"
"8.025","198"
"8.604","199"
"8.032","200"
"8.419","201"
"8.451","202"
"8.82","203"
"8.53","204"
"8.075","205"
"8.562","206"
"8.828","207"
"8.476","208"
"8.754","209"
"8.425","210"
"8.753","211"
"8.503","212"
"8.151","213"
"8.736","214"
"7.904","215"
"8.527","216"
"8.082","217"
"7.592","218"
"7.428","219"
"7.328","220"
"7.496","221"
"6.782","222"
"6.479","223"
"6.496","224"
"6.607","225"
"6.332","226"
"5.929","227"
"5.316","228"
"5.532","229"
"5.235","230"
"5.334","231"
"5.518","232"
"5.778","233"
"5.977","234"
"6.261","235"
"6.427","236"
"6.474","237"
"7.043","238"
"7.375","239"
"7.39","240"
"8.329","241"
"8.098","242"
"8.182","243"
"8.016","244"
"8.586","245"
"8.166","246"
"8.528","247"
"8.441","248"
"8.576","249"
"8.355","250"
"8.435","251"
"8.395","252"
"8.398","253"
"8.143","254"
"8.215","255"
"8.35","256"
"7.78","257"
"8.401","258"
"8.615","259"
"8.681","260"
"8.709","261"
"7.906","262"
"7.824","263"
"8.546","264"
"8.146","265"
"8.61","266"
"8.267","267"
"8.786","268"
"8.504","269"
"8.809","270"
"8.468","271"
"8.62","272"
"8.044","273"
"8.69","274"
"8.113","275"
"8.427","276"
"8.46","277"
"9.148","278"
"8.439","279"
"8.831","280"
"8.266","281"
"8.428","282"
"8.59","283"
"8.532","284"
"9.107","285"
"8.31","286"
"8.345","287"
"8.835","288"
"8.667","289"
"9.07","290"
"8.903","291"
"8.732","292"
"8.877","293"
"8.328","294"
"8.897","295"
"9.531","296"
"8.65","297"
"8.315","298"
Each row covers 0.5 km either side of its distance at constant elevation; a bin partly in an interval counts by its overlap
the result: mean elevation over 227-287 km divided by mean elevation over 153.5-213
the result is 1.0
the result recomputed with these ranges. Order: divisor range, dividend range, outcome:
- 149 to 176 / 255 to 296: 1.19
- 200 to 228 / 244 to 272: 1.07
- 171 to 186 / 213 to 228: 0.84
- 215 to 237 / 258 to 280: 1.30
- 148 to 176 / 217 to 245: 0.94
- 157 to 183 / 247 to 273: 1.05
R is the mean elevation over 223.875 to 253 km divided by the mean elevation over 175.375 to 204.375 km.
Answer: 0.84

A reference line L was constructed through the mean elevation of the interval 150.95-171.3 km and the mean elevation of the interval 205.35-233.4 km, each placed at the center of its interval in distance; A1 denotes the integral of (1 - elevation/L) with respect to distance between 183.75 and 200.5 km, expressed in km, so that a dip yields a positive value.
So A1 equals -3.0 km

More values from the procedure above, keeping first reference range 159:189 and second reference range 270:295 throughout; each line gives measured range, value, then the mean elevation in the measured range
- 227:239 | 3.53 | 5.96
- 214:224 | 1.05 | 7.52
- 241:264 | 0.53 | 8.31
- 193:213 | -0.21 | 8.45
